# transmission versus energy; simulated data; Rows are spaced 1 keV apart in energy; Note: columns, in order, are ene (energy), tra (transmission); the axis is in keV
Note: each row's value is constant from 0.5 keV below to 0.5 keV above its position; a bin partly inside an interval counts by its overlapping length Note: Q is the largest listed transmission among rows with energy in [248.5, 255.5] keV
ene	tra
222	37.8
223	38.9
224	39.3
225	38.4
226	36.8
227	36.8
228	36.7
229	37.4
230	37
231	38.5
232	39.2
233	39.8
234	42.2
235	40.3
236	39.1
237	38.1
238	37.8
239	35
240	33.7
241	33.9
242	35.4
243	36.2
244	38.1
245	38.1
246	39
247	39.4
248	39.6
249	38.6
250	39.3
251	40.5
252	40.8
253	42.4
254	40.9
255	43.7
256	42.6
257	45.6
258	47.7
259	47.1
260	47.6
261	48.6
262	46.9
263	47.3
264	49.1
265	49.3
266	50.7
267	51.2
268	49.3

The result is 43.7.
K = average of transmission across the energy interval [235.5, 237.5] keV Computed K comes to 38.6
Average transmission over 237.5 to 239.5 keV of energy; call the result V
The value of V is 36.4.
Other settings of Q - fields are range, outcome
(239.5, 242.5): 35.4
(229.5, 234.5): 42.2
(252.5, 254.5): 42.4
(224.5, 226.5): 38.4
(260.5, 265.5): 49.3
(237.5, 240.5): 37.8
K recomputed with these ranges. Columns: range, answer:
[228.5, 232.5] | 38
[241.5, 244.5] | 36.6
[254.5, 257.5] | 44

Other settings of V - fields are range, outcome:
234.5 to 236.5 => 39.7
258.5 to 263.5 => 47.5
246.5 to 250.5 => 39.2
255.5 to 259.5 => 45.8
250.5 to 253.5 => 41.2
